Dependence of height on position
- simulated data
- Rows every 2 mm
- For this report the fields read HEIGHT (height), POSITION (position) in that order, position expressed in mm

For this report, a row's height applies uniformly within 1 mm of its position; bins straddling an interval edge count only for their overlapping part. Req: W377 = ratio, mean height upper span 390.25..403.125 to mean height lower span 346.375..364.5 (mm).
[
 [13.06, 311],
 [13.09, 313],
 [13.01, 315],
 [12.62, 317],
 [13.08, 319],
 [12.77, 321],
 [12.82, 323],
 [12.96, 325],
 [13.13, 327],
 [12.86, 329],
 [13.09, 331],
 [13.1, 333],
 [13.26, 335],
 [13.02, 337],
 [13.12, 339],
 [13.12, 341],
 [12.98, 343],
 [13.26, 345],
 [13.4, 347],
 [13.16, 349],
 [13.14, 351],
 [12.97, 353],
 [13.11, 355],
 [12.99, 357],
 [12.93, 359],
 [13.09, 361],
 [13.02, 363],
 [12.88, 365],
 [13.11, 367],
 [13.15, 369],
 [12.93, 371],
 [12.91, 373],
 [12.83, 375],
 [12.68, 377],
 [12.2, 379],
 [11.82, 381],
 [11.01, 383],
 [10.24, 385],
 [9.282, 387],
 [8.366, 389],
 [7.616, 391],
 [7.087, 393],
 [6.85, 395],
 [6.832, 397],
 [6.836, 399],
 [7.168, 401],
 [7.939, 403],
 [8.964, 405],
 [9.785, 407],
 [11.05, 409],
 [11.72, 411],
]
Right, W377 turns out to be 0.5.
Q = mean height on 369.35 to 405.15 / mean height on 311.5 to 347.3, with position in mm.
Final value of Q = 0.7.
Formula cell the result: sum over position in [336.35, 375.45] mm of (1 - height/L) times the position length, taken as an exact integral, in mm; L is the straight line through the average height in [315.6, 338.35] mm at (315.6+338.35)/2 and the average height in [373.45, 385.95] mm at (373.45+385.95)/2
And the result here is -2.2 mm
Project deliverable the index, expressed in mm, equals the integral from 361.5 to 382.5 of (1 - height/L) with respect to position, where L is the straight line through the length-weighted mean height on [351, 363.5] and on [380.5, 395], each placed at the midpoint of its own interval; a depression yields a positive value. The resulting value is -3.1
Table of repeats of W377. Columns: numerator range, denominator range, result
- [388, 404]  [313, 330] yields 0.57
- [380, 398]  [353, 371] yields 0.67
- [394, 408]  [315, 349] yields 0.60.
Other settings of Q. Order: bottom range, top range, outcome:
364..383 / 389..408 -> 0.61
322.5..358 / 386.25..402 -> 0.57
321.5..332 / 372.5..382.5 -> 0.96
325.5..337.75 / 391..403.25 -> 0.54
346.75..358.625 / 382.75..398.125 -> 0.63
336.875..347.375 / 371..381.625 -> 0.95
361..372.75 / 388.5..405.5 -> 0.57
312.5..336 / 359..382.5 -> 0.98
